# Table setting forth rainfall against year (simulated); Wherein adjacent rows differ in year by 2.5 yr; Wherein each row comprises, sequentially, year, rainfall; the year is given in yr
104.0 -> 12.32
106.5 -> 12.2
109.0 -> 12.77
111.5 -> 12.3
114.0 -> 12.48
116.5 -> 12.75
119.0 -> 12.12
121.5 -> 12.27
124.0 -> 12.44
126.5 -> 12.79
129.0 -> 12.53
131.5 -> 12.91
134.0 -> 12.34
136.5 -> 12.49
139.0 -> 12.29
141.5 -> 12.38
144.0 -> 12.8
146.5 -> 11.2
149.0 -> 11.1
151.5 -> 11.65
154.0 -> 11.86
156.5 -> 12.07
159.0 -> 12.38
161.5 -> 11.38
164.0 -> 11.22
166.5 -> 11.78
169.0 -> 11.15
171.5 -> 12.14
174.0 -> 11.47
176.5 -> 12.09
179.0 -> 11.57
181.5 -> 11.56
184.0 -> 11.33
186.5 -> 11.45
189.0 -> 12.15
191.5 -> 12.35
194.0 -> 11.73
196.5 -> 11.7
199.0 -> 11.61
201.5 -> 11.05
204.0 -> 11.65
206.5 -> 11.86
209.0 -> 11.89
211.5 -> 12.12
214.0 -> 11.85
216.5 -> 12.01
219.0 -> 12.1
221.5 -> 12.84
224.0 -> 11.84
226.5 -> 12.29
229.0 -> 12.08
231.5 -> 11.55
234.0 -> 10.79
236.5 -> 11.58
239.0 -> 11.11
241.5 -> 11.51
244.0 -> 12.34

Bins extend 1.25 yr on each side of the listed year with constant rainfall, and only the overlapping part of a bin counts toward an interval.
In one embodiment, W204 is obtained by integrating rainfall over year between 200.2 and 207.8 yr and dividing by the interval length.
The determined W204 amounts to 11.5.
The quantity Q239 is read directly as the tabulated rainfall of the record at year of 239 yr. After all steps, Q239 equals 11.11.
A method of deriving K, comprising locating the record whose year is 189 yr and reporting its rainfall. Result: 12.15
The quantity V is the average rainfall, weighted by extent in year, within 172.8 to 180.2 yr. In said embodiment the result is 11.7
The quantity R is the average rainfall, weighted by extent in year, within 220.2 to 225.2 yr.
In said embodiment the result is 12.3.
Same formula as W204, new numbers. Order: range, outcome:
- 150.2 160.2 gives 12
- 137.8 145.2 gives 12.5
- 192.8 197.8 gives 11.7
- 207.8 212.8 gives 12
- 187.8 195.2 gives 12.1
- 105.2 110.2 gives 12.5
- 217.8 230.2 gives 12.2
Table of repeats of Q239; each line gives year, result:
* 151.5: 11.65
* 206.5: 11.86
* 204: 11.65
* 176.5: 12.09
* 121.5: 12.27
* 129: 12.53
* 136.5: 12.49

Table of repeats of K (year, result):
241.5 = 11.51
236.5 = 11.58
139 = 12.29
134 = 12.34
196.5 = 11.7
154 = 11.86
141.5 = 12.38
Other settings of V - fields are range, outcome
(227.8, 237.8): 11.5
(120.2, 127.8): 12.5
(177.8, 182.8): 11.6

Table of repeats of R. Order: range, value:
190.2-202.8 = 11.7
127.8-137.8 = 12.6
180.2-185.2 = 11.4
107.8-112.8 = 12.5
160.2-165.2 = 11.3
